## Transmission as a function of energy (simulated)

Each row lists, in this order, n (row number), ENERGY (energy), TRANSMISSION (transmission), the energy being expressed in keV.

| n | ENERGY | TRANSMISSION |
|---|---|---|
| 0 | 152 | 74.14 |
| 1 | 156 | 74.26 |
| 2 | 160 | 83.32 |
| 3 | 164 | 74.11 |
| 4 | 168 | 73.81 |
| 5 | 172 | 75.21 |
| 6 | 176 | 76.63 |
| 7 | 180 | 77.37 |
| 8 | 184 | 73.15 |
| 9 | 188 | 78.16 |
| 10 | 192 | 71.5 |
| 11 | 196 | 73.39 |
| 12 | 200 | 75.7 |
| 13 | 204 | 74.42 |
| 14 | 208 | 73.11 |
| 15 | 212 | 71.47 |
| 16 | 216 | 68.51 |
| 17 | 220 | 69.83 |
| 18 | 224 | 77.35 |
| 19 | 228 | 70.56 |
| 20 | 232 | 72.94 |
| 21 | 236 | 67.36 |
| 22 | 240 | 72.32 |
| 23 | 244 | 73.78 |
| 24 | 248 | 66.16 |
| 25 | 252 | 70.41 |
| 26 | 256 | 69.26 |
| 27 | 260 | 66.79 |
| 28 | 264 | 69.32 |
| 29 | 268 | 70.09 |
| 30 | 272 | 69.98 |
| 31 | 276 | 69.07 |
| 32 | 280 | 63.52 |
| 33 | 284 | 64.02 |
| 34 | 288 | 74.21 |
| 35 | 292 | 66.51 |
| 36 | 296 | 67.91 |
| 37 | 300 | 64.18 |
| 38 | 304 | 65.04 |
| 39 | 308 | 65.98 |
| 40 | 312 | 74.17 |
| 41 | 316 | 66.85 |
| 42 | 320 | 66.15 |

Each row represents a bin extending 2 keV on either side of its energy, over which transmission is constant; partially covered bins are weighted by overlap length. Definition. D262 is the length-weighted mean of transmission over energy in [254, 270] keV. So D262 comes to 68.9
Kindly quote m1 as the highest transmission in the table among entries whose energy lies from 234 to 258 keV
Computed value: 73.78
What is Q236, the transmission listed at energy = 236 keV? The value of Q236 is 67.36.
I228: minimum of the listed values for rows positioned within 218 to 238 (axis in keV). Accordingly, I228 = 67.36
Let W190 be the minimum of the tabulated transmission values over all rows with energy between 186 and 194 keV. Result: 71.5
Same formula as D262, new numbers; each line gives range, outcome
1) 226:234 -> 71.8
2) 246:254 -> 68.3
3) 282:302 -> 67.4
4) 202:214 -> 73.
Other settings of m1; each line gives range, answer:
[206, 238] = 77.35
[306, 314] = 74.17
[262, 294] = 74.21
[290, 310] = 67.91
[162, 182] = 77.37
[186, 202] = 78.16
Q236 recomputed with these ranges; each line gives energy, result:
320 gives 66.15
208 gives 73.11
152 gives 74.14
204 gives 74.42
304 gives 65.04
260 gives 66.79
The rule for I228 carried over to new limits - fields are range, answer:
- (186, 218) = 68.51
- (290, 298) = 66.51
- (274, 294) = 63.52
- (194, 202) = 73.39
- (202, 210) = 73.11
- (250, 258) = 69.26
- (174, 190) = 73.15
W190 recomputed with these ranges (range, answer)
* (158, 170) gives 73.81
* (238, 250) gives 66.16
